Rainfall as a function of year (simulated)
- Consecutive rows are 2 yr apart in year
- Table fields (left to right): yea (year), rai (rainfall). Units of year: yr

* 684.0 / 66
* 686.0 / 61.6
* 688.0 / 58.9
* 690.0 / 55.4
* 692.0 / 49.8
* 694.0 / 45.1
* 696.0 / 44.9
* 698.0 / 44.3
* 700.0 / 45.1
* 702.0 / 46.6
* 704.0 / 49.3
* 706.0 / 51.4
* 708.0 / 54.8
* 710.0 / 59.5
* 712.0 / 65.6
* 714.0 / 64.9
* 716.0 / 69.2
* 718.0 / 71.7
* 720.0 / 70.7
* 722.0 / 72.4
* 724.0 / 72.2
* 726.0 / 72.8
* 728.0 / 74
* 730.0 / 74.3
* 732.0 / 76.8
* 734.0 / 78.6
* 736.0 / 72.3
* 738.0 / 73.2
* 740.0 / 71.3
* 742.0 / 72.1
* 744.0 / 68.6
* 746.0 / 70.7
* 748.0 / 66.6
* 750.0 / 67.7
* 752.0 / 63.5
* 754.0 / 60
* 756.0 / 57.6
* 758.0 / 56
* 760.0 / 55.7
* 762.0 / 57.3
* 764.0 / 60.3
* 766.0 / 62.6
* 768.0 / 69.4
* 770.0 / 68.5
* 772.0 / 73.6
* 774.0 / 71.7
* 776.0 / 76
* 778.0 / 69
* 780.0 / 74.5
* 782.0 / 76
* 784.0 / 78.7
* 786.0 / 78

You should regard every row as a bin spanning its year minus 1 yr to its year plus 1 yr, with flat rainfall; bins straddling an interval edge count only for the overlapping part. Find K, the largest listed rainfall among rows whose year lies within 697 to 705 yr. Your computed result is 49.3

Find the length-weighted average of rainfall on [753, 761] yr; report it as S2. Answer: 57.3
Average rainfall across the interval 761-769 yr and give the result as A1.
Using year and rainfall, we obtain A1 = 62.4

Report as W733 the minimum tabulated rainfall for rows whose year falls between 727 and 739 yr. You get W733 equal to 72.3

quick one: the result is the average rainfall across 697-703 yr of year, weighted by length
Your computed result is 45.3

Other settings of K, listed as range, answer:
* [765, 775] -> 73.6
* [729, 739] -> 78.6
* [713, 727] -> 72.8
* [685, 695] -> 61.6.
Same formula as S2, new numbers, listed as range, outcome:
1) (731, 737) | 75.9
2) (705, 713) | 57.8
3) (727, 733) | 75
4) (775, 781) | 73.2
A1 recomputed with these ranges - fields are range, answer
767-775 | 70.8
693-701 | 44.8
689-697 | 48.8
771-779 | 72.6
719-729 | 72.4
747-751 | 67.2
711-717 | 66.6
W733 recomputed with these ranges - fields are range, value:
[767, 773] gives 68.5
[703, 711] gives 49.3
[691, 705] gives 44.3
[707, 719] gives 54.8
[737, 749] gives 66.6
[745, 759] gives 56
